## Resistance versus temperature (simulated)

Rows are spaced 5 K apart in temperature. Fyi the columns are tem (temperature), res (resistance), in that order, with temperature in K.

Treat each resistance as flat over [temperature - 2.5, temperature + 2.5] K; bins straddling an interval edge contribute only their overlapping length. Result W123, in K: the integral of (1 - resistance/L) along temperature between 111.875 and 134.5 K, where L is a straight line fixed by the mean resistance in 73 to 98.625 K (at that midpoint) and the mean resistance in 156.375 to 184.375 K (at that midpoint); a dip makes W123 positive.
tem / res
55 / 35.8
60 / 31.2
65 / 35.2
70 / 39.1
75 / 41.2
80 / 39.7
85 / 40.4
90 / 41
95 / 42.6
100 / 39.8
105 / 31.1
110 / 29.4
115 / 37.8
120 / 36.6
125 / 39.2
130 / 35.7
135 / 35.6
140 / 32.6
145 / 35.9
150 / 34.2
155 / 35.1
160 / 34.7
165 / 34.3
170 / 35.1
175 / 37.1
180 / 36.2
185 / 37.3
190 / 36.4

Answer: 0.9 K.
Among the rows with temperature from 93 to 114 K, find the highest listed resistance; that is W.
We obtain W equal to 42.6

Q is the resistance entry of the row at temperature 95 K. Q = 42.6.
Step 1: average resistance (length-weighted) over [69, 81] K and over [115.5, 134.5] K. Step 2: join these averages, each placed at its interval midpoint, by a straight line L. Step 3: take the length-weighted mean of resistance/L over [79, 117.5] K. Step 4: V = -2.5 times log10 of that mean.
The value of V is 0.03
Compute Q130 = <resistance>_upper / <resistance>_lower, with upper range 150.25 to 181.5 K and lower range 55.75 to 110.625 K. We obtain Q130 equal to 0.9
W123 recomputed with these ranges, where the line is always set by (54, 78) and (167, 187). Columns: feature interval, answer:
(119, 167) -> 1.4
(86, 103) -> -2.0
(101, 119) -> 1.4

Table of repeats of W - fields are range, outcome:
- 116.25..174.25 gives 39.2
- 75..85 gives 41.2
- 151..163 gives 35.1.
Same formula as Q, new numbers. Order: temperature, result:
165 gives 34.3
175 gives 37.1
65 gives 35.2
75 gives 41.2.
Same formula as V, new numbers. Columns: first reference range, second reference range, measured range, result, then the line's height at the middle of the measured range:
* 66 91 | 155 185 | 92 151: 0.06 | 37.9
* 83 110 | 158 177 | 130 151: 0.05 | 36.3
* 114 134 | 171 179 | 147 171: 0.06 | 36.7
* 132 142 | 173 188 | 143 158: 0.00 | 35.1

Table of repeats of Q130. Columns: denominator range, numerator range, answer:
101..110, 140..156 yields 1.08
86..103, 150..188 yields 0.87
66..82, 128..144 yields 0.88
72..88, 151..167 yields 0.86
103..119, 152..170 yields 1.05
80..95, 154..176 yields 0.86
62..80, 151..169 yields 0.90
